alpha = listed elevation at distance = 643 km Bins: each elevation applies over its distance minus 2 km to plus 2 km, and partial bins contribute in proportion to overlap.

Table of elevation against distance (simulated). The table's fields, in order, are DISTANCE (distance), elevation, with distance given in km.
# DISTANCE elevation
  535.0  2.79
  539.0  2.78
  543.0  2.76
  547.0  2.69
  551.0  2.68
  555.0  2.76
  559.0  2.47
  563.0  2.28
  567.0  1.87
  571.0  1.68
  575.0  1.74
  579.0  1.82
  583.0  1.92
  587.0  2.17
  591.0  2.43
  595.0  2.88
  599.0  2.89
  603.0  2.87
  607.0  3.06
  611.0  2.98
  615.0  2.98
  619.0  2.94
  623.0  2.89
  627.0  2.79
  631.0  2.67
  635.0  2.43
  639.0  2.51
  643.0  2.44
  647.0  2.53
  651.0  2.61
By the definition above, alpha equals 2.44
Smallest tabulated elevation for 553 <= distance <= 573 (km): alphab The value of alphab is 1.68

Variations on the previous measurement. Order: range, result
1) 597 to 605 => 2.87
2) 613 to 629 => 2.79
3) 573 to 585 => 1.74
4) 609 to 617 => 2.98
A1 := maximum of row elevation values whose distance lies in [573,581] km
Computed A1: 1.82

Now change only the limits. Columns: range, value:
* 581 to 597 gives 2.88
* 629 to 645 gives 2.67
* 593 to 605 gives 2.89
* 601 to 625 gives 3.06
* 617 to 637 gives 2.94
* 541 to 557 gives 2.76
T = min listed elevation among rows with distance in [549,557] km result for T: 2.68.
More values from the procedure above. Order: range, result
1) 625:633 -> 2.67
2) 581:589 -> 1.92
